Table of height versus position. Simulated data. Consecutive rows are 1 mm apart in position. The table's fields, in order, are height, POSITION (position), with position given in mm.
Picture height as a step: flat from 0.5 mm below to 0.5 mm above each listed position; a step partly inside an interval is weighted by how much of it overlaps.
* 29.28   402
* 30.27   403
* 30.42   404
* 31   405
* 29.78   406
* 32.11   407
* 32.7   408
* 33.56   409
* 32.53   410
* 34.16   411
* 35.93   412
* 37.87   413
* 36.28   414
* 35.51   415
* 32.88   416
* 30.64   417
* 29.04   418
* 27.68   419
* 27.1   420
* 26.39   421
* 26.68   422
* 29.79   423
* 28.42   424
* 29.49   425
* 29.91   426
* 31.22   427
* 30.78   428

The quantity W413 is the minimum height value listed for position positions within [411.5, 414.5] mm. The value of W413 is 35.93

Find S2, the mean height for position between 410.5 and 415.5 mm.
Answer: 36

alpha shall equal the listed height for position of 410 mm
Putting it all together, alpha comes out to 32.53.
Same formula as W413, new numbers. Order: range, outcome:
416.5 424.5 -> 26.39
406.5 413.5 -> 32.11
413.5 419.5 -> 27.68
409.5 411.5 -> 32.53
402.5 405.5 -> 30.27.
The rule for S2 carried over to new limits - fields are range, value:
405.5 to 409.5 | 32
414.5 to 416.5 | 34.2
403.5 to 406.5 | 30.4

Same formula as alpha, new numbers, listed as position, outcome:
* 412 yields 35.93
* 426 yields 29.91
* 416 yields 32.88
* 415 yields 35.51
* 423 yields 29.79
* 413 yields 37.87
